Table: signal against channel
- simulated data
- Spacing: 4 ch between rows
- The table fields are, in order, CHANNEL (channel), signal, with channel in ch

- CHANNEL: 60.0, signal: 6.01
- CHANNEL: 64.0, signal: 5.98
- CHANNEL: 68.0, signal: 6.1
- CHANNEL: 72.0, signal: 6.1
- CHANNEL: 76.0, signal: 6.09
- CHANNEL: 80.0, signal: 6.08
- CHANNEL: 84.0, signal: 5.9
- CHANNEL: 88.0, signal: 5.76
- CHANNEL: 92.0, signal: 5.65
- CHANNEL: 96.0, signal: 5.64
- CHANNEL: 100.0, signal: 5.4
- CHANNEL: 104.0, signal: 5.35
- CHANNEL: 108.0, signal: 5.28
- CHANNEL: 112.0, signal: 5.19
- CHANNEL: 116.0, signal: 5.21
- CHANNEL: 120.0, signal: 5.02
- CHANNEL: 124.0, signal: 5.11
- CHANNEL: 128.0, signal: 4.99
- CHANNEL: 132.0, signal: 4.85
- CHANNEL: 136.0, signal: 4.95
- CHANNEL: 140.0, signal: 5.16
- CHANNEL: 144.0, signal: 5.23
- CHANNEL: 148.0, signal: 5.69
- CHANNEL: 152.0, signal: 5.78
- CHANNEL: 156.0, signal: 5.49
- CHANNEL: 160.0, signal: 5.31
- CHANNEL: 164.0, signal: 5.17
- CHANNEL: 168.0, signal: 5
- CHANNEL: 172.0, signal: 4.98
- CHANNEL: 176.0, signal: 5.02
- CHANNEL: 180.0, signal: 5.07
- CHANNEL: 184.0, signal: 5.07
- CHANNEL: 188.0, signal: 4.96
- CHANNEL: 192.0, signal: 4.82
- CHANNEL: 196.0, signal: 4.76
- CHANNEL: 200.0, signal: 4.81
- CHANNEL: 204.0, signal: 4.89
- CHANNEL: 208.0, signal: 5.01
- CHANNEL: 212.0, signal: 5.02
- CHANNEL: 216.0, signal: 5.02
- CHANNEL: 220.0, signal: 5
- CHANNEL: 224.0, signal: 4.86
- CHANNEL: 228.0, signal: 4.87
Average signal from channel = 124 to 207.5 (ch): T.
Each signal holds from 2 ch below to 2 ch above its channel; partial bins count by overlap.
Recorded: 5.1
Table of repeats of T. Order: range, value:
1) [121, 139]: 4.99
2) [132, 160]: 5.34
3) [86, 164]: 5.32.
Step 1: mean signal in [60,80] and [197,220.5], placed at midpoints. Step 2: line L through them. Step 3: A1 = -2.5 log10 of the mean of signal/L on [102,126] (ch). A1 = 0.10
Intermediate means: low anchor 6.06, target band 5.19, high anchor 4.95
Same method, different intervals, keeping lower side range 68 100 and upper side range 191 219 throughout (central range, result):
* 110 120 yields 0.09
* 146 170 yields -0.02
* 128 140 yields 0.11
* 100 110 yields 0.07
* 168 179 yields 0.03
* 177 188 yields 0.01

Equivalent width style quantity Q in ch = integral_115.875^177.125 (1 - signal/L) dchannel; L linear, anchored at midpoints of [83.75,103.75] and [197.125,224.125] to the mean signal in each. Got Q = 1.46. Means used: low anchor 5.62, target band 5.19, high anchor 4.94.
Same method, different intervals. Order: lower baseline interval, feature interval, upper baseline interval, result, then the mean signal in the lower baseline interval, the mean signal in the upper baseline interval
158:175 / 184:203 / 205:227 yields 0.64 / 5.11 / 4.97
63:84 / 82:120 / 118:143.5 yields 0.69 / 6.06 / 5.03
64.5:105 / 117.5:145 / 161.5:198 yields 1.89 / 5.82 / 4.99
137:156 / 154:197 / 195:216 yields 0.98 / 5.44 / 4.92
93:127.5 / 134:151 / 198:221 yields -0.39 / 5.27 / 4.96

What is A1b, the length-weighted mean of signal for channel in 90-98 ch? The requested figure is 5.64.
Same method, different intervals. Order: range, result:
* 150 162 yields 5.53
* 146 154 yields 5.74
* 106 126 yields 5.16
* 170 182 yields 5.02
